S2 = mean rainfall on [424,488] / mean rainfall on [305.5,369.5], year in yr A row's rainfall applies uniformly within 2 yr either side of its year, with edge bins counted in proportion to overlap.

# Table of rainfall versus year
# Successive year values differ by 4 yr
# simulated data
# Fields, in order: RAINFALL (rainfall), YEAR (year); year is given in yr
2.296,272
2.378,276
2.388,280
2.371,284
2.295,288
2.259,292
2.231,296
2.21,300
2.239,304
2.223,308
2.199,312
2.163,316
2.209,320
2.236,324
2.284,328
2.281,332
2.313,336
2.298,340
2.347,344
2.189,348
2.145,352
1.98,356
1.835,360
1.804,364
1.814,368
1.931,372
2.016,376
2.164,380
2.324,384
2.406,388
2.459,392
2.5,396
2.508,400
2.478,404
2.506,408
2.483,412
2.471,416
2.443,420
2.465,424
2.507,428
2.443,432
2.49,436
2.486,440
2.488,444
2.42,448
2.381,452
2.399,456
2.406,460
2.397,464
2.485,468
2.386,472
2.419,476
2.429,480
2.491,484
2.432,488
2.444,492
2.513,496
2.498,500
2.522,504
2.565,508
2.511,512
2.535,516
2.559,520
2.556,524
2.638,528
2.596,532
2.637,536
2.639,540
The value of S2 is 1.1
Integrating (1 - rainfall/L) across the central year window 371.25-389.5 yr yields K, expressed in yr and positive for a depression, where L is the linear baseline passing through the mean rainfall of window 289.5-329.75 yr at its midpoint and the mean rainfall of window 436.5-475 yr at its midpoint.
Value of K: 1.2 yr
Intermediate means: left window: 2.23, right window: 2.43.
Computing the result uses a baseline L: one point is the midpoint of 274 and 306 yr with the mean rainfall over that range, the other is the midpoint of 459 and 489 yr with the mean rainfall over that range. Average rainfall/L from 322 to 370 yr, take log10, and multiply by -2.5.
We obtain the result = 0.10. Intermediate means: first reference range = 2.3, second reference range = 2.43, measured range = 2.13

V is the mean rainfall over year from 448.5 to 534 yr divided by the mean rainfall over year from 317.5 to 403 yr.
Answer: 1.13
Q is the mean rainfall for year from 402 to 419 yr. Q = 2.48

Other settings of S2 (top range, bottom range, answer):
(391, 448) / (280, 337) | 1.10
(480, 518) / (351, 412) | 1.13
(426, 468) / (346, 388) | 1.20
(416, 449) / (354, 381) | 1.28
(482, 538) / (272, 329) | 1.12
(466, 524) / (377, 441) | 1.02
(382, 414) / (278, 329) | 1.09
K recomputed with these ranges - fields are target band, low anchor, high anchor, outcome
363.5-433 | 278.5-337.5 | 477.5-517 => 1.3 yr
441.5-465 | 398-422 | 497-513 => 0.8 yr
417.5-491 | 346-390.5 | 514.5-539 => -3.1 yr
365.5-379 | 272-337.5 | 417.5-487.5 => 2.4 yr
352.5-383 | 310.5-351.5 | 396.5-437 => 5.1 yr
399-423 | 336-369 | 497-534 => -2.5 yr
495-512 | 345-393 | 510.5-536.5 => -0.1 yr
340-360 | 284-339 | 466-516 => 1.3 yr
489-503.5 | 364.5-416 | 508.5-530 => 0.2 yr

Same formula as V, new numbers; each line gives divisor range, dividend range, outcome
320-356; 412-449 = 1.10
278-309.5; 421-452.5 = 1.08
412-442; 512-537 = 1.04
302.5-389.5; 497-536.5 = 1.19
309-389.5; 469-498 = 1.14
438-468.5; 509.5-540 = 1.06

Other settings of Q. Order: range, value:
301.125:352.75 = 2.24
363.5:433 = 2.33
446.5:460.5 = 2.4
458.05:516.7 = 2.47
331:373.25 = 2.08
